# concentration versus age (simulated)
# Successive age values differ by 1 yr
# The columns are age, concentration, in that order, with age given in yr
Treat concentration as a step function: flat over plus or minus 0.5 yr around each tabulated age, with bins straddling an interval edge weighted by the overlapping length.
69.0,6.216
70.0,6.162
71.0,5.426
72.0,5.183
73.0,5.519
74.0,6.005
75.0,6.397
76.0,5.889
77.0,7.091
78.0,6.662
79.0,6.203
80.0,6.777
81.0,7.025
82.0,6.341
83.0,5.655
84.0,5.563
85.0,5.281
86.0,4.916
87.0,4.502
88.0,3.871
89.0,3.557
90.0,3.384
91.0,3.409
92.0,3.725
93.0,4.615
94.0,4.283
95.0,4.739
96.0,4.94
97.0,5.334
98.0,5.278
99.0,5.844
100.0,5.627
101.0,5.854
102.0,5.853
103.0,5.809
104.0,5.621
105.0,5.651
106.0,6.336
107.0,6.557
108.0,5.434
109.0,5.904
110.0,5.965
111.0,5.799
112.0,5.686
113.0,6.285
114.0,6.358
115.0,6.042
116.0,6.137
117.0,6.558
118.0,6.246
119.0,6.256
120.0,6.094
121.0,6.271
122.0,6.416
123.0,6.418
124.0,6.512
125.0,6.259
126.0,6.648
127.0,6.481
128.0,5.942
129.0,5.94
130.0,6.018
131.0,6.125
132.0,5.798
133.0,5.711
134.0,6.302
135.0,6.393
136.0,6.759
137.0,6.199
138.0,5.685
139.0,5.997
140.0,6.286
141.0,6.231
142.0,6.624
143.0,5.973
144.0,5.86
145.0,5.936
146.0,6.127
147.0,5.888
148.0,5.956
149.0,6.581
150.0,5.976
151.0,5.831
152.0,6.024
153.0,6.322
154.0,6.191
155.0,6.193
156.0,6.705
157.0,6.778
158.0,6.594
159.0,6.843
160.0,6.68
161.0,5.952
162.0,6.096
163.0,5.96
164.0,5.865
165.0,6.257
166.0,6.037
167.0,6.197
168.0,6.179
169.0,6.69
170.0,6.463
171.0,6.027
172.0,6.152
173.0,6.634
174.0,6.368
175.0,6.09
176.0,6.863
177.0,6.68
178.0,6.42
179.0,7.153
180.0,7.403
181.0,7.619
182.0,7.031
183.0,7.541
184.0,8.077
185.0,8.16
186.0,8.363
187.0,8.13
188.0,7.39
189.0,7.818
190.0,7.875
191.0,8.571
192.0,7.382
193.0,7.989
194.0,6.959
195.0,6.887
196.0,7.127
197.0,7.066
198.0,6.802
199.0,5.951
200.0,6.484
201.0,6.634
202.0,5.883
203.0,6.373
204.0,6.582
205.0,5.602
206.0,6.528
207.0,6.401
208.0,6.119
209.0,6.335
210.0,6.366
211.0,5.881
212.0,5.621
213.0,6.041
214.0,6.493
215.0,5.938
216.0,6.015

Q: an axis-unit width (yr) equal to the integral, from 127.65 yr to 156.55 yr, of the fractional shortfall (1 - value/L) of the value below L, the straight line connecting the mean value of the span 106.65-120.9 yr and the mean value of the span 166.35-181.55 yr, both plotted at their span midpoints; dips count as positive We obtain 0.9 yr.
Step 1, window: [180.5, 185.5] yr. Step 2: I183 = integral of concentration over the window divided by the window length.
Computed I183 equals 7.69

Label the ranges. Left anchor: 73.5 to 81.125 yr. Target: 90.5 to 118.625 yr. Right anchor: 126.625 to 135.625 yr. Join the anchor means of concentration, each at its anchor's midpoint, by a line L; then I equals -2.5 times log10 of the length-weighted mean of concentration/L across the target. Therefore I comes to 0.13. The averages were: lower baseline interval 6.48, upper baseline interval 6.08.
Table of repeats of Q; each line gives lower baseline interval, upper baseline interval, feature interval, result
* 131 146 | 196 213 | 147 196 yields -4.46 yr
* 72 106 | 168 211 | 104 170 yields -0.90 yr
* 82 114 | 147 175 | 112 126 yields -1.77 yr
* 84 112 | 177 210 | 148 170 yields 0.29 yr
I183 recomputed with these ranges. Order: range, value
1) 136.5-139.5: 5.96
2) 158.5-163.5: 6.31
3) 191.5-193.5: 7.69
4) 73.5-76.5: 6.1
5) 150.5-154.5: 6.09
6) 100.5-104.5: 5.78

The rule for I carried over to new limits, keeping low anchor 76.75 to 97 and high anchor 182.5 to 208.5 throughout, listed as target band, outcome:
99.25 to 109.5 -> -0.084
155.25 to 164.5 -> 0.011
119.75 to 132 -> -0.076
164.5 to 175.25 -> 0.058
